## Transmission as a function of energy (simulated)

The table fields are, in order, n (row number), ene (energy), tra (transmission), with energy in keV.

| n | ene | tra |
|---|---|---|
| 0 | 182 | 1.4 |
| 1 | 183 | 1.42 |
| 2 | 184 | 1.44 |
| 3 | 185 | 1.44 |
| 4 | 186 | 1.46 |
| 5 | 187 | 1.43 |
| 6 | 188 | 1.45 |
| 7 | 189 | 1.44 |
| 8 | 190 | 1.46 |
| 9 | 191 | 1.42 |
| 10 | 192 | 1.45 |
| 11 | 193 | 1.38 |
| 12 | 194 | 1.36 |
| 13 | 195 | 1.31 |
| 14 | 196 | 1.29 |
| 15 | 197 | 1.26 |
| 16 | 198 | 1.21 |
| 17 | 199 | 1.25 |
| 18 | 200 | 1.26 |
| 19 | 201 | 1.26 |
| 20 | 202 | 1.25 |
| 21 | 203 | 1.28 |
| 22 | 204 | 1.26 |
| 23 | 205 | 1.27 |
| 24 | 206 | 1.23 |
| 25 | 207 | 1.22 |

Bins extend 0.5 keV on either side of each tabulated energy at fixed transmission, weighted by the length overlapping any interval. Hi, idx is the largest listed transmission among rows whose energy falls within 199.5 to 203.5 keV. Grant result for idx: 1.28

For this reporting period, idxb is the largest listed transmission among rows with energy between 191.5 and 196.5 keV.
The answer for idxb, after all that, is 1.45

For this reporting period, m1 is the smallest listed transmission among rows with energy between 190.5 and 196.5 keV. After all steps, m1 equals 1.29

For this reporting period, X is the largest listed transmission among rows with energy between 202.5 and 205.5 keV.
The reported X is 1.28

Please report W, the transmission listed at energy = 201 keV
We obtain 1.26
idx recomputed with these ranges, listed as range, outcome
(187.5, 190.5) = 1.46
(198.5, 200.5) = 1.26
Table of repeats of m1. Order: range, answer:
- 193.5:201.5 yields 1.21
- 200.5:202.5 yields 1.25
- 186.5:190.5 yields 1.43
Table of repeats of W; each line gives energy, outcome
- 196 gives 1.29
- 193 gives 1.38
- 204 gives 1.26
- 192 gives 1.45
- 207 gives 1.22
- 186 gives 1.46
